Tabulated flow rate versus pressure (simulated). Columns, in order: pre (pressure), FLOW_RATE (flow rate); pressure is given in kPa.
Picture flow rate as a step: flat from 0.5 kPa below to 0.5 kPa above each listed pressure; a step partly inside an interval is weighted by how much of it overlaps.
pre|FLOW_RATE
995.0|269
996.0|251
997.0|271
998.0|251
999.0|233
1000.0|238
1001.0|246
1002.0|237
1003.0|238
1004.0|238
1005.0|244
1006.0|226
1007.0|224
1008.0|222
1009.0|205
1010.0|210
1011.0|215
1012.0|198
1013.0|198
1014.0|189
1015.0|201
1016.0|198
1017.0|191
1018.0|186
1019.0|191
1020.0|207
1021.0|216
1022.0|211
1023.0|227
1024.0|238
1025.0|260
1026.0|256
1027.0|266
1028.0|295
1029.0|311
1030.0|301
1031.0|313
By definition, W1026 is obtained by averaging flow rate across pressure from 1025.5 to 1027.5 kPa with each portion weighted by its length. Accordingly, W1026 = 261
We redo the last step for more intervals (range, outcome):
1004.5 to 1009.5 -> 224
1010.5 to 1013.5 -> 204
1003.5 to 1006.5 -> 236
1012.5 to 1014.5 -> 194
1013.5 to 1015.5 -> 195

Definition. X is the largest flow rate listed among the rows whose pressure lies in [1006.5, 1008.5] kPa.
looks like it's 224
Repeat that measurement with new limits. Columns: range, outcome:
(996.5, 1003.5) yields 271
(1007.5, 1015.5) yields 222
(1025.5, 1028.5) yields 295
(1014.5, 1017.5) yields 201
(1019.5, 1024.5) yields 238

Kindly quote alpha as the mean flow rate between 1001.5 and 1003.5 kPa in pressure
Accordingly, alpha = 238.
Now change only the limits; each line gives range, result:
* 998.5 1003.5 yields 238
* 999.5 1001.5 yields 242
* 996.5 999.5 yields 252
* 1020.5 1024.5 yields 223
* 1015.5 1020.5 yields 195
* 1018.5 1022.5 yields 206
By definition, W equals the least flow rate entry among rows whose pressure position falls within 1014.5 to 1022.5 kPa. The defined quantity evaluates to 186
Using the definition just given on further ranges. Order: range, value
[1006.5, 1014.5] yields 189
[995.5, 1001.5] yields 233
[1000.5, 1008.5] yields 222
